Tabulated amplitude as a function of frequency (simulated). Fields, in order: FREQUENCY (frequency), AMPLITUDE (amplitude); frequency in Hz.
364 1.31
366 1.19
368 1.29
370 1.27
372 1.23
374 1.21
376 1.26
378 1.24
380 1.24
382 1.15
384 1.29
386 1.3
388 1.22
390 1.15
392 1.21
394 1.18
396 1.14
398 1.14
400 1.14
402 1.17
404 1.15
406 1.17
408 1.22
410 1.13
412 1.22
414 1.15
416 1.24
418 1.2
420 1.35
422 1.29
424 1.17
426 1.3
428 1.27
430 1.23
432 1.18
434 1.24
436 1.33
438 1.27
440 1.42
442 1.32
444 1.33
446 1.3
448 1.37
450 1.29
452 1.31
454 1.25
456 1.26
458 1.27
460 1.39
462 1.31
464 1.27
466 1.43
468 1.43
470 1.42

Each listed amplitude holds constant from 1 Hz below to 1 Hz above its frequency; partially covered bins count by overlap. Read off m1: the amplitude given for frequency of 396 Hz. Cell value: 1.14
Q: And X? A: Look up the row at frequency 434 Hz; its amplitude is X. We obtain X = 1.24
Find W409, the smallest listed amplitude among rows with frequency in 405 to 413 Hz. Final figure 1.13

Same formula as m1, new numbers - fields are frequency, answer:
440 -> 1.42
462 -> 1.31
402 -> 1.17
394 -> 1.18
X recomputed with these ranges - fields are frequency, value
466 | 1.43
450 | 1.29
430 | 1.23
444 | 1.33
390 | 1.15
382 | 1.15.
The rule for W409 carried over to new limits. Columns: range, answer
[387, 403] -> 1.14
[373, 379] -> 1.21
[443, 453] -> 1.29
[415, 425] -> 1.17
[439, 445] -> 1.32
